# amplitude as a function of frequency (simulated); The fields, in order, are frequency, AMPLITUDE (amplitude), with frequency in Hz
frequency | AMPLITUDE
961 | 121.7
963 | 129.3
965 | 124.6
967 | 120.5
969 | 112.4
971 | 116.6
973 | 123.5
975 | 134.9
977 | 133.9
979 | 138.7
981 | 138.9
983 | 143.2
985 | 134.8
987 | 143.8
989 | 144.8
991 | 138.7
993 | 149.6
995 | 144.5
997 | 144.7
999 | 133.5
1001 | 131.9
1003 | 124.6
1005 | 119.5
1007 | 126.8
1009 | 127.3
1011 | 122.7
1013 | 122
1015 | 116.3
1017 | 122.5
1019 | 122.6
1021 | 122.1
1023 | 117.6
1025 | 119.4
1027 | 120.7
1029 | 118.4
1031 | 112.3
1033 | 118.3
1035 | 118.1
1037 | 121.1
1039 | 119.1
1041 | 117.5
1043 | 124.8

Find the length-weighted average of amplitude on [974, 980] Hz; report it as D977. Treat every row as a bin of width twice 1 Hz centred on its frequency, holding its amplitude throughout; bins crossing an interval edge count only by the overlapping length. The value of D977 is 136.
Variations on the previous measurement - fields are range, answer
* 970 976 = 125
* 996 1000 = 139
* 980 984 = 141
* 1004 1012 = 124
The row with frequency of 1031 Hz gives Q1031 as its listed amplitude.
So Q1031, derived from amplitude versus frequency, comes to 112.3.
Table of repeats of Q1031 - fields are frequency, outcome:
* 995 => 144.5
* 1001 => 131.9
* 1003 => 124.6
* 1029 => 118.4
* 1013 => 122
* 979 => 138.7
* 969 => 112.4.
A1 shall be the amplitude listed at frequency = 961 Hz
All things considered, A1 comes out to 121.7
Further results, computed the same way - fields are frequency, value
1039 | 119.1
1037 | 121.1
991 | 138.7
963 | 129.3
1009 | 127.3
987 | 143.8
